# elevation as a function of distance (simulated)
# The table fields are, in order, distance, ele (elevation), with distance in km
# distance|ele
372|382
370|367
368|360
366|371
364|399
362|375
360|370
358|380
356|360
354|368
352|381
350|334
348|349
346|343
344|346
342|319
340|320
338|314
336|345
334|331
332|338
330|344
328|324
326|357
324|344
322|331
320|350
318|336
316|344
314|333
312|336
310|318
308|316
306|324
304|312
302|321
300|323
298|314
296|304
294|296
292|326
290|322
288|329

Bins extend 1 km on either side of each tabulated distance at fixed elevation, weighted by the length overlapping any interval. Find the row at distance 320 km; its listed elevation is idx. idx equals 350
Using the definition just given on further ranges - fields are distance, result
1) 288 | 329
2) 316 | 344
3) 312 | 336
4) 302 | 321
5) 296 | 304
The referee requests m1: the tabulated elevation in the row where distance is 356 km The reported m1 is 360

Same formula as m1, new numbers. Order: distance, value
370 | 367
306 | 324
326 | 357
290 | 322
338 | 314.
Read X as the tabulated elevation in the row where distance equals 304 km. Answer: 312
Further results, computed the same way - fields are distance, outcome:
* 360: 370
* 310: 318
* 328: 324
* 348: 349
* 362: 375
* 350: 334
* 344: 346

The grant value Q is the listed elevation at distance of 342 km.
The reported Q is 319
